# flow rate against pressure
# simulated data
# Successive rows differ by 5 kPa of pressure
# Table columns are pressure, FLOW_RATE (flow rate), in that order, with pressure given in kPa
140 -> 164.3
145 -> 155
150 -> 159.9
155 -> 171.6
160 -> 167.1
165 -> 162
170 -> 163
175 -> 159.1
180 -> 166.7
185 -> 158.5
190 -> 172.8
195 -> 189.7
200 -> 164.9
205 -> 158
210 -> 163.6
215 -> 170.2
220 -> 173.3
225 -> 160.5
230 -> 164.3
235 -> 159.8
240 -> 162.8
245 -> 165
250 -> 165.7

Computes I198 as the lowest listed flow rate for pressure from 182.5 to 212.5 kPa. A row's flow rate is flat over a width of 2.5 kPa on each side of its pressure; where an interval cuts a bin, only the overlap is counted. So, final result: 158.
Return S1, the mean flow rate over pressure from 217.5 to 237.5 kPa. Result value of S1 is 164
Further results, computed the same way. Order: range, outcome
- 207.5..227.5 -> 167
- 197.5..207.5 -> 161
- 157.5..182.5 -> 164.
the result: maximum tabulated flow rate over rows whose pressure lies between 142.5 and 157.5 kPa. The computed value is 171.6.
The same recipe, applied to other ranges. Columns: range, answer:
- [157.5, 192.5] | 172.8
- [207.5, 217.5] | 170.2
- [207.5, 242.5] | 173.3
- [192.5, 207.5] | 189.7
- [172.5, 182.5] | 166.7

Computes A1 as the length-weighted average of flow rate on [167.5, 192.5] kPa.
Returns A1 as 164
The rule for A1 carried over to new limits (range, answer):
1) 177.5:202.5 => 171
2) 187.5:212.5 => 170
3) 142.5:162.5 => 163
